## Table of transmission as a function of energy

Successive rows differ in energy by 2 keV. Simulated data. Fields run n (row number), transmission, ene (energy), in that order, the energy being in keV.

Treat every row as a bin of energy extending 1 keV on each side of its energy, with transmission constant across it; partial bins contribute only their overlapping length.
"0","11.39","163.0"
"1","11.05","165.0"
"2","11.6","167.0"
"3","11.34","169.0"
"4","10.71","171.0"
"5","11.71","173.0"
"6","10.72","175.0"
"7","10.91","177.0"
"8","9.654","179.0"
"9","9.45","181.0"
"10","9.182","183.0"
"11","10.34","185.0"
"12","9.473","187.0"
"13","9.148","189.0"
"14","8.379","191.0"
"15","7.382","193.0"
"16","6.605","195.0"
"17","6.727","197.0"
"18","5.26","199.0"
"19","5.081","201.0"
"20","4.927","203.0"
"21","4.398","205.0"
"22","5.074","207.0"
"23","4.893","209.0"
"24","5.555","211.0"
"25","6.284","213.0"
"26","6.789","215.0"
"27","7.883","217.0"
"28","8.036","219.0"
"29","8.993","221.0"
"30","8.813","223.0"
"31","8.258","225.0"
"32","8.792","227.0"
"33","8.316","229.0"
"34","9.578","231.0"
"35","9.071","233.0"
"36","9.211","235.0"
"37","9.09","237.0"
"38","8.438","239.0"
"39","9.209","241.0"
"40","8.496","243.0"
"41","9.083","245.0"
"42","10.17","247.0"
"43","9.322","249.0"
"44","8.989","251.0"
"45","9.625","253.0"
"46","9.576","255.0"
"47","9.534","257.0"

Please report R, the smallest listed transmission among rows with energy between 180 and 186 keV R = 9.182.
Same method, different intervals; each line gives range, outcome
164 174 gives 10.71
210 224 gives 5.555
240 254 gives 8.496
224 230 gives 8.258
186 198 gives 6.605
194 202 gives 5.081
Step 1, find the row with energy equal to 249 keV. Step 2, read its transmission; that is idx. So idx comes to 9.322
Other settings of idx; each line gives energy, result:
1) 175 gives 10.72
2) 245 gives 9.083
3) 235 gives 9.211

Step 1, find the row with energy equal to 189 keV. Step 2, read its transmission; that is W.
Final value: 9.148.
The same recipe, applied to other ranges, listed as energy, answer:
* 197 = 6.727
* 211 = 5.555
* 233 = 9.071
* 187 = 9.473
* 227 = 8.792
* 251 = 8.989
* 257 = 9.534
